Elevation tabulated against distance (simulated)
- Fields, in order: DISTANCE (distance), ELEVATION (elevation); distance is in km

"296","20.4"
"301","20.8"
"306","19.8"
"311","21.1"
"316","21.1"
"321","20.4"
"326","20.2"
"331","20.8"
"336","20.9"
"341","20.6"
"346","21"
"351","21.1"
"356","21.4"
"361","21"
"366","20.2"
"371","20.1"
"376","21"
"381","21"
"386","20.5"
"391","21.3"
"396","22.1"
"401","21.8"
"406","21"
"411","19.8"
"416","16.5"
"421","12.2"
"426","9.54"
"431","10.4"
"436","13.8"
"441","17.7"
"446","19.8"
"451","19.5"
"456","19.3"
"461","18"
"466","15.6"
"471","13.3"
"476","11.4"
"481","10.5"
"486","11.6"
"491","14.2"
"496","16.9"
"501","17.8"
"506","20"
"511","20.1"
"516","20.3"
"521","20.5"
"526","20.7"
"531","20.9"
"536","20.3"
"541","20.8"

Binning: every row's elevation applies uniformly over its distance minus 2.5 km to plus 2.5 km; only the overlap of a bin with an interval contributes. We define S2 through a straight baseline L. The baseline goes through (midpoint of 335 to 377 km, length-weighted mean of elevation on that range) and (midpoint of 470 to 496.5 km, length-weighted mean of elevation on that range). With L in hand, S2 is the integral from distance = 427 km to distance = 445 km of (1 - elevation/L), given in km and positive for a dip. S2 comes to 1.7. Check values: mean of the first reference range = 20.8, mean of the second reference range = 12.7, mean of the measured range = 14.1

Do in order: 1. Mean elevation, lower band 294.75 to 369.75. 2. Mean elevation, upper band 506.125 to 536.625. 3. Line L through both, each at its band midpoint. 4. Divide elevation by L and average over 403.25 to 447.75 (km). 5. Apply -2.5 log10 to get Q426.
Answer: 0.30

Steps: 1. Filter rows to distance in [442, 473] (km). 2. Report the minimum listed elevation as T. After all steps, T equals 13.3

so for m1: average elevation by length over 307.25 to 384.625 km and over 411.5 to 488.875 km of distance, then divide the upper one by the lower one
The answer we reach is 0.71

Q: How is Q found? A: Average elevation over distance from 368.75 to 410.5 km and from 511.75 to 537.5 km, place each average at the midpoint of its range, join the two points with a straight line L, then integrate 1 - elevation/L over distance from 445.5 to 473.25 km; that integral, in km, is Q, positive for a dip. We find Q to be 4.4 km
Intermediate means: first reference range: 21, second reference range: 20.5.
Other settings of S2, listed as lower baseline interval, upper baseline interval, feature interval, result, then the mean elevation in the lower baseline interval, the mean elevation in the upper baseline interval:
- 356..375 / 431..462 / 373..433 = 3.3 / 20.6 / 17.4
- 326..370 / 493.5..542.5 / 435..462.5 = 2.7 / 20.8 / 19.8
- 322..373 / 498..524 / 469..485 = 6.6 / 20.7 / 19.7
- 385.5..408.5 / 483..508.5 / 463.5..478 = 3.2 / 21.4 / 16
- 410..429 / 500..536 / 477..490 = 4.7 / 14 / 20.2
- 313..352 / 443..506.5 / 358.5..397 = -3.3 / 20.8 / 15.9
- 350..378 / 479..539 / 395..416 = -0.6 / 20.8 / 17.9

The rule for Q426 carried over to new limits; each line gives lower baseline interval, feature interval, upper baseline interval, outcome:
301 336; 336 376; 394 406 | 0.02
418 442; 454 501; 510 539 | 0.12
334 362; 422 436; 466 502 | 0.46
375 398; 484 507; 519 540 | 0.29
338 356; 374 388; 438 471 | -0.05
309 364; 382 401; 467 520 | -0.12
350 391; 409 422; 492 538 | 0.23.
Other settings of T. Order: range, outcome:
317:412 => 19.8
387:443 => 9.54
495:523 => 16.9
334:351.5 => 20.6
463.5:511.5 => 10.5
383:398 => 20.5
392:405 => 21.8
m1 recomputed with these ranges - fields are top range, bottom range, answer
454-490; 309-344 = 0.68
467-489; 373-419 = 0.59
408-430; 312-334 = 0.70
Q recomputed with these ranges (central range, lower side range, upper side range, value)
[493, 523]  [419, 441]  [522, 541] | -0.73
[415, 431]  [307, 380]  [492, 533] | 6.45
